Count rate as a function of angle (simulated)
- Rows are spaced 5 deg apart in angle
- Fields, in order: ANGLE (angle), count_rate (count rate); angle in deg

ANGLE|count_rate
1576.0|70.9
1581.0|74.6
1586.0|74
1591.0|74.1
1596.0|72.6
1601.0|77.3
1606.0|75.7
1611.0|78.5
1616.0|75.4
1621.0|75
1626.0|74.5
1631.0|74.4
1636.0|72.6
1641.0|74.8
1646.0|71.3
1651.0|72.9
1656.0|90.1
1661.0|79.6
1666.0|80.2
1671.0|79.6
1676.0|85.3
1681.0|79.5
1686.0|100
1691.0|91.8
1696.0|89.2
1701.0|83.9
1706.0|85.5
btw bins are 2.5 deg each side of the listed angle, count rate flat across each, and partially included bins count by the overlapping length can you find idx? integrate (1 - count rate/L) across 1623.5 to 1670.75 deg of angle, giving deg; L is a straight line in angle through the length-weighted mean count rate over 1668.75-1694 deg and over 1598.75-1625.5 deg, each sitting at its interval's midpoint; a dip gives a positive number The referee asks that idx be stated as 2.91 deg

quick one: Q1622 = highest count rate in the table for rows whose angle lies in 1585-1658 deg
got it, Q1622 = 90.1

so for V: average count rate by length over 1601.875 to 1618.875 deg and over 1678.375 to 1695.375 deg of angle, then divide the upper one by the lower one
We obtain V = 1.18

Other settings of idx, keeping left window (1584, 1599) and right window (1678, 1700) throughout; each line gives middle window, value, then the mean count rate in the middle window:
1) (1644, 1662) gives 1.1 deg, 78.6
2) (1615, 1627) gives 0.5 deg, 75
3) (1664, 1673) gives 0.7 deg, 79.9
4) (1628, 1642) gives 1.2 deg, 73.9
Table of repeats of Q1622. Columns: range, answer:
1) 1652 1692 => 100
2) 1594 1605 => 77.3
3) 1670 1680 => 85.3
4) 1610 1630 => 78.5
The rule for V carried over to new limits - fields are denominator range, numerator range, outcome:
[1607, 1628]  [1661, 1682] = 1.07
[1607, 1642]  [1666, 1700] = 1.16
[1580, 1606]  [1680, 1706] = 1.19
